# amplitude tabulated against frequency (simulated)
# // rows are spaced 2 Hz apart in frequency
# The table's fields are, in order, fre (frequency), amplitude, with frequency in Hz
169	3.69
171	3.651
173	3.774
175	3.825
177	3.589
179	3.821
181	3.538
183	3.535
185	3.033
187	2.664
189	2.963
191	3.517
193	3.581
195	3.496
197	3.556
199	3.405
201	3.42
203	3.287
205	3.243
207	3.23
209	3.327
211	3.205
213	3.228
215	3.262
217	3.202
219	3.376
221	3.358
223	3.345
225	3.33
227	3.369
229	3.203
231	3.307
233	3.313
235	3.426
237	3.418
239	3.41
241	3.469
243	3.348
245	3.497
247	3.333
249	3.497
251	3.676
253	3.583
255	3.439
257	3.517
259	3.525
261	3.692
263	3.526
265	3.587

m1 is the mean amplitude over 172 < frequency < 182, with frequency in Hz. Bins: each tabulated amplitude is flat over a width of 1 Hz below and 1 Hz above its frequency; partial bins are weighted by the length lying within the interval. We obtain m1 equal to 3.71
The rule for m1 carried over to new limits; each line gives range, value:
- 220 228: 3.35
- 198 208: 3.32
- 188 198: 3.42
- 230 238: 3.37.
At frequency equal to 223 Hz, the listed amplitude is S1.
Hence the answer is 3.345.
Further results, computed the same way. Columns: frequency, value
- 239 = 3.41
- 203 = 3.287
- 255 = 3.439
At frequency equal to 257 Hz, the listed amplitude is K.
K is 3.517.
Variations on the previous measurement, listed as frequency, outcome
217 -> 3.202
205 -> 3.243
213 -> 3.228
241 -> 3.469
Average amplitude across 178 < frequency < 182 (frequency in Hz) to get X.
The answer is 3.68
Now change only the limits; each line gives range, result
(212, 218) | 3.23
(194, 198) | 3.53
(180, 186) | 3.37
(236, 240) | 3.41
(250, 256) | 3.57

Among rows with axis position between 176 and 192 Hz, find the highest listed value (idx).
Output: 3.821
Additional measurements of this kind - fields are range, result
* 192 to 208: 3.581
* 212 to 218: 3.262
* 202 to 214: 3.327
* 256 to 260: 3.525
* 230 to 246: 3.497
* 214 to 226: 3.376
